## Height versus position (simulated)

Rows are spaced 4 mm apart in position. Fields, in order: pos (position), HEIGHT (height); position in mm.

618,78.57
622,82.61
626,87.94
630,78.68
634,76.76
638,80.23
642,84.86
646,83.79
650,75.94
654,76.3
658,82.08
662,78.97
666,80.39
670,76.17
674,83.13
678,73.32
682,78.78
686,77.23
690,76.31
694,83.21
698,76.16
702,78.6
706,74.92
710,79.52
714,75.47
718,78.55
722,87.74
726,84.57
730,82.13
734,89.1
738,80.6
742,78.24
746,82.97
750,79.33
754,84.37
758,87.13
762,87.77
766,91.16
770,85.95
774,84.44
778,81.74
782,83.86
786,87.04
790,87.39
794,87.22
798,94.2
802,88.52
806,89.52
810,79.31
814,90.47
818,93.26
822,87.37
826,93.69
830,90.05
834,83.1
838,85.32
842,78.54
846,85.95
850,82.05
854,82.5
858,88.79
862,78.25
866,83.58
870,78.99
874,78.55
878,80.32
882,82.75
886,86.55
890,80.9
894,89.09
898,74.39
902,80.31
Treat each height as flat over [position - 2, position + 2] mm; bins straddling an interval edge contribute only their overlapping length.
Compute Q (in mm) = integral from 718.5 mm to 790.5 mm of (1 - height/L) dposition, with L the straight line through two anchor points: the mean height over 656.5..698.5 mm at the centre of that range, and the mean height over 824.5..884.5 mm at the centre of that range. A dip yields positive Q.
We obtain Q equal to -3.4 mm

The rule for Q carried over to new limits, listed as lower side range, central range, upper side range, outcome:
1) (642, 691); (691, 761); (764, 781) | 1.1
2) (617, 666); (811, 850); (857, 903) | -2.6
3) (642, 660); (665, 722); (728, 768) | 2.5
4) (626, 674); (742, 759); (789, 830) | 0.6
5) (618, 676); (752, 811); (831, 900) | -3.7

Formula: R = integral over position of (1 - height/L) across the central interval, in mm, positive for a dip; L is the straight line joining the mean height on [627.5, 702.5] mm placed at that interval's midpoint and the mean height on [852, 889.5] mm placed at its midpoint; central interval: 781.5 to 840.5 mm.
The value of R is -4.9 mm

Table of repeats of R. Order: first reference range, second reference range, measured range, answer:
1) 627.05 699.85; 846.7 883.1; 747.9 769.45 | -1.47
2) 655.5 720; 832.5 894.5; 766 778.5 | -0.79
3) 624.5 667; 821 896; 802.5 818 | -0.81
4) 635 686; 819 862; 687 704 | 0.44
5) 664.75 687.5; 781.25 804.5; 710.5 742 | 0.12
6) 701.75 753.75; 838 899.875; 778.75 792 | -0.67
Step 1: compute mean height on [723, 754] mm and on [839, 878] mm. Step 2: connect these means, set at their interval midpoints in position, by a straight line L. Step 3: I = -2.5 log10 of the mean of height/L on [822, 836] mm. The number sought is -0.08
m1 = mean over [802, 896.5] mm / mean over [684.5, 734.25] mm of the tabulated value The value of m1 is 1.1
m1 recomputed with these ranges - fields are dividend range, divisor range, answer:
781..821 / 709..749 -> 1.08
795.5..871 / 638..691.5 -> 1.09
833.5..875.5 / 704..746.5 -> 1.01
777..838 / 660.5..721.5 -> 1.12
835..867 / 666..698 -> 1.06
